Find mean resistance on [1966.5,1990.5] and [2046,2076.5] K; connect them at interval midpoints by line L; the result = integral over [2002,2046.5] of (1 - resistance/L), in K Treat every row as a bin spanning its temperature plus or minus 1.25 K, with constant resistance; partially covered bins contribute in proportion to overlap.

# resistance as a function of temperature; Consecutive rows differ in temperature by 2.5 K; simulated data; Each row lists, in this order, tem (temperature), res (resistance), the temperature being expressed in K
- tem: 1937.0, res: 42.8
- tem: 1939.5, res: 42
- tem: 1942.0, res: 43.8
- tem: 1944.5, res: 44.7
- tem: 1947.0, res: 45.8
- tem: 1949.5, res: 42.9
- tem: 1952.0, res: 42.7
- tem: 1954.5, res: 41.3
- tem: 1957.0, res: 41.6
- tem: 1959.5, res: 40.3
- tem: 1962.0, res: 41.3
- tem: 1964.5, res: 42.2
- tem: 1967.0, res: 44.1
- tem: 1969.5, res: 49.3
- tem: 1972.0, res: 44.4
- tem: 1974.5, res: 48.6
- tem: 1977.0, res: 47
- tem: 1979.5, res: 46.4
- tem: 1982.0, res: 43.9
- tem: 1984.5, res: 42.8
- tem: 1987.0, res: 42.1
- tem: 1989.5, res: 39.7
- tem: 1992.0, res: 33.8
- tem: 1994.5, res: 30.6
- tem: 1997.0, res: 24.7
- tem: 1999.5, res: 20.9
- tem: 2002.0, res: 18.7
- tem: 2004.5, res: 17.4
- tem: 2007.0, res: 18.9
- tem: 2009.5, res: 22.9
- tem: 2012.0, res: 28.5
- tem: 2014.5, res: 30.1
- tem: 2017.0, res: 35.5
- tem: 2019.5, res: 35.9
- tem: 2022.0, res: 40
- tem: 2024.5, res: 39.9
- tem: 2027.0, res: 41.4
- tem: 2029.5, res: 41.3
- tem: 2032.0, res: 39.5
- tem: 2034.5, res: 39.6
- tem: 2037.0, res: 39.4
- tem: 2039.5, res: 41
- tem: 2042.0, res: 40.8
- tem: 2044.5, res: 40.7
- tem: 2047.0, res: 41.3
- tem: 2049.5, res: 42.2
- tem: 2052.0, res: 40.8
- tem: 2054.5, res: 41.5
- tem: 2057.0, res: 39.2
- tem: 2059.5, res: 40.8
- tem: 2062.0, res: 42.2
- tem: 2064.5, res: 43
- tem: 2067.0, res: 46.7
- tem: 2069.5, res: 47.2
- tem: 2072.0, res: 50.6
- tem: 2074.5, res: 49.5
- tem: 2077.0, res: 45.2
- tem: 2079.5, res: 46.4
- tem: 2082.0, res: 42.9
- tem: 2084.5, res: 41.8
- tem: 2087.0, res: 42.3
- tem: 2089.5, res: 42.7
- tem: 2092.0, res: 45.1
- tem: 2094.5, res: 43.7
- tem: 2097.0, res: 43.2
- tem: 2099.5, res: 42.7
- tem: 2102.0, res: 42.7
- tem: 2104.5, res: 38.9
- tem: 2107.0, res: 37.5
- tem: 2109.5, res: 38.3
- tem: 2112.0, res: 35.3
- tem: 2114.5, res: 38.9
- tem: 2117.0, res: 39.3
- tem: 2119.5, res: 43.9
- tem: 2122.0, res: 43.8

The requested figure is 9.8 K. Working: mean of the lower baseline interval 44.9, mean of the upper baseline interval 43.8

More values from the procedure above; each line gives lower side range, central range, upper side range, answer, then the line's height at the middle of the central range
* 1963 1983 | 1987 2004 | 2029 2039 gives 5.86 K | 43.6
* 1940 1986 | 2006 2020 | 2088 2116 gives 4.71 K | 42.9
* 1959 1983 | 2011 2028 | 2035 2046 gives 2.37 K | 41.8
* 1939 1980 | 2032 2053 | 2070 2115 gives 1.26 K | 43.3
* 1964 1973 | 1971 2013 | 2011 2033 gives 8.50 K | 41.6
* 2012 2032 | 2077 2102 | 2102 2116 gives -3.58 K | 38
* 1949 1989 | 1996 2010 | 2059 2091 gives 7.53 K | 44.1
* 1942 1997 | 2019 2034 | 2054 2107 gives 1.08 K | 43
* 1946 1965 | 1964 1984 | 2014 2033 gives -2.25 K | 41.1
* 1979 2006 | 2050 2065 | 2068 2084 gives 0.80 K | 43.5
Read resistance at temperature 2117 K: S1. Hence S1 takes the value 39.3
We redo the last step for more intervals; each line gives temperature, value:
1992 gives 33.8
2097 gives 43.2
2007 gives 18.9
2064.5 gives 43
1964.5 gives 42.2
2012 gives 28.5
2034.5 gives 39.6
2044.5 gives 40.7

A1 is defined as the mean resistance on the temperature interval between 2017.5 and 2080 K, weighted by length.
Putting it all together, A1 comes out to 42.1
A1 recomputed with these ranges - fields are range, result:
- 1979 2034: 33.3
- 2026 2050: 40.7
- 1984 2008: 28.6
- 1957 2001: 40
